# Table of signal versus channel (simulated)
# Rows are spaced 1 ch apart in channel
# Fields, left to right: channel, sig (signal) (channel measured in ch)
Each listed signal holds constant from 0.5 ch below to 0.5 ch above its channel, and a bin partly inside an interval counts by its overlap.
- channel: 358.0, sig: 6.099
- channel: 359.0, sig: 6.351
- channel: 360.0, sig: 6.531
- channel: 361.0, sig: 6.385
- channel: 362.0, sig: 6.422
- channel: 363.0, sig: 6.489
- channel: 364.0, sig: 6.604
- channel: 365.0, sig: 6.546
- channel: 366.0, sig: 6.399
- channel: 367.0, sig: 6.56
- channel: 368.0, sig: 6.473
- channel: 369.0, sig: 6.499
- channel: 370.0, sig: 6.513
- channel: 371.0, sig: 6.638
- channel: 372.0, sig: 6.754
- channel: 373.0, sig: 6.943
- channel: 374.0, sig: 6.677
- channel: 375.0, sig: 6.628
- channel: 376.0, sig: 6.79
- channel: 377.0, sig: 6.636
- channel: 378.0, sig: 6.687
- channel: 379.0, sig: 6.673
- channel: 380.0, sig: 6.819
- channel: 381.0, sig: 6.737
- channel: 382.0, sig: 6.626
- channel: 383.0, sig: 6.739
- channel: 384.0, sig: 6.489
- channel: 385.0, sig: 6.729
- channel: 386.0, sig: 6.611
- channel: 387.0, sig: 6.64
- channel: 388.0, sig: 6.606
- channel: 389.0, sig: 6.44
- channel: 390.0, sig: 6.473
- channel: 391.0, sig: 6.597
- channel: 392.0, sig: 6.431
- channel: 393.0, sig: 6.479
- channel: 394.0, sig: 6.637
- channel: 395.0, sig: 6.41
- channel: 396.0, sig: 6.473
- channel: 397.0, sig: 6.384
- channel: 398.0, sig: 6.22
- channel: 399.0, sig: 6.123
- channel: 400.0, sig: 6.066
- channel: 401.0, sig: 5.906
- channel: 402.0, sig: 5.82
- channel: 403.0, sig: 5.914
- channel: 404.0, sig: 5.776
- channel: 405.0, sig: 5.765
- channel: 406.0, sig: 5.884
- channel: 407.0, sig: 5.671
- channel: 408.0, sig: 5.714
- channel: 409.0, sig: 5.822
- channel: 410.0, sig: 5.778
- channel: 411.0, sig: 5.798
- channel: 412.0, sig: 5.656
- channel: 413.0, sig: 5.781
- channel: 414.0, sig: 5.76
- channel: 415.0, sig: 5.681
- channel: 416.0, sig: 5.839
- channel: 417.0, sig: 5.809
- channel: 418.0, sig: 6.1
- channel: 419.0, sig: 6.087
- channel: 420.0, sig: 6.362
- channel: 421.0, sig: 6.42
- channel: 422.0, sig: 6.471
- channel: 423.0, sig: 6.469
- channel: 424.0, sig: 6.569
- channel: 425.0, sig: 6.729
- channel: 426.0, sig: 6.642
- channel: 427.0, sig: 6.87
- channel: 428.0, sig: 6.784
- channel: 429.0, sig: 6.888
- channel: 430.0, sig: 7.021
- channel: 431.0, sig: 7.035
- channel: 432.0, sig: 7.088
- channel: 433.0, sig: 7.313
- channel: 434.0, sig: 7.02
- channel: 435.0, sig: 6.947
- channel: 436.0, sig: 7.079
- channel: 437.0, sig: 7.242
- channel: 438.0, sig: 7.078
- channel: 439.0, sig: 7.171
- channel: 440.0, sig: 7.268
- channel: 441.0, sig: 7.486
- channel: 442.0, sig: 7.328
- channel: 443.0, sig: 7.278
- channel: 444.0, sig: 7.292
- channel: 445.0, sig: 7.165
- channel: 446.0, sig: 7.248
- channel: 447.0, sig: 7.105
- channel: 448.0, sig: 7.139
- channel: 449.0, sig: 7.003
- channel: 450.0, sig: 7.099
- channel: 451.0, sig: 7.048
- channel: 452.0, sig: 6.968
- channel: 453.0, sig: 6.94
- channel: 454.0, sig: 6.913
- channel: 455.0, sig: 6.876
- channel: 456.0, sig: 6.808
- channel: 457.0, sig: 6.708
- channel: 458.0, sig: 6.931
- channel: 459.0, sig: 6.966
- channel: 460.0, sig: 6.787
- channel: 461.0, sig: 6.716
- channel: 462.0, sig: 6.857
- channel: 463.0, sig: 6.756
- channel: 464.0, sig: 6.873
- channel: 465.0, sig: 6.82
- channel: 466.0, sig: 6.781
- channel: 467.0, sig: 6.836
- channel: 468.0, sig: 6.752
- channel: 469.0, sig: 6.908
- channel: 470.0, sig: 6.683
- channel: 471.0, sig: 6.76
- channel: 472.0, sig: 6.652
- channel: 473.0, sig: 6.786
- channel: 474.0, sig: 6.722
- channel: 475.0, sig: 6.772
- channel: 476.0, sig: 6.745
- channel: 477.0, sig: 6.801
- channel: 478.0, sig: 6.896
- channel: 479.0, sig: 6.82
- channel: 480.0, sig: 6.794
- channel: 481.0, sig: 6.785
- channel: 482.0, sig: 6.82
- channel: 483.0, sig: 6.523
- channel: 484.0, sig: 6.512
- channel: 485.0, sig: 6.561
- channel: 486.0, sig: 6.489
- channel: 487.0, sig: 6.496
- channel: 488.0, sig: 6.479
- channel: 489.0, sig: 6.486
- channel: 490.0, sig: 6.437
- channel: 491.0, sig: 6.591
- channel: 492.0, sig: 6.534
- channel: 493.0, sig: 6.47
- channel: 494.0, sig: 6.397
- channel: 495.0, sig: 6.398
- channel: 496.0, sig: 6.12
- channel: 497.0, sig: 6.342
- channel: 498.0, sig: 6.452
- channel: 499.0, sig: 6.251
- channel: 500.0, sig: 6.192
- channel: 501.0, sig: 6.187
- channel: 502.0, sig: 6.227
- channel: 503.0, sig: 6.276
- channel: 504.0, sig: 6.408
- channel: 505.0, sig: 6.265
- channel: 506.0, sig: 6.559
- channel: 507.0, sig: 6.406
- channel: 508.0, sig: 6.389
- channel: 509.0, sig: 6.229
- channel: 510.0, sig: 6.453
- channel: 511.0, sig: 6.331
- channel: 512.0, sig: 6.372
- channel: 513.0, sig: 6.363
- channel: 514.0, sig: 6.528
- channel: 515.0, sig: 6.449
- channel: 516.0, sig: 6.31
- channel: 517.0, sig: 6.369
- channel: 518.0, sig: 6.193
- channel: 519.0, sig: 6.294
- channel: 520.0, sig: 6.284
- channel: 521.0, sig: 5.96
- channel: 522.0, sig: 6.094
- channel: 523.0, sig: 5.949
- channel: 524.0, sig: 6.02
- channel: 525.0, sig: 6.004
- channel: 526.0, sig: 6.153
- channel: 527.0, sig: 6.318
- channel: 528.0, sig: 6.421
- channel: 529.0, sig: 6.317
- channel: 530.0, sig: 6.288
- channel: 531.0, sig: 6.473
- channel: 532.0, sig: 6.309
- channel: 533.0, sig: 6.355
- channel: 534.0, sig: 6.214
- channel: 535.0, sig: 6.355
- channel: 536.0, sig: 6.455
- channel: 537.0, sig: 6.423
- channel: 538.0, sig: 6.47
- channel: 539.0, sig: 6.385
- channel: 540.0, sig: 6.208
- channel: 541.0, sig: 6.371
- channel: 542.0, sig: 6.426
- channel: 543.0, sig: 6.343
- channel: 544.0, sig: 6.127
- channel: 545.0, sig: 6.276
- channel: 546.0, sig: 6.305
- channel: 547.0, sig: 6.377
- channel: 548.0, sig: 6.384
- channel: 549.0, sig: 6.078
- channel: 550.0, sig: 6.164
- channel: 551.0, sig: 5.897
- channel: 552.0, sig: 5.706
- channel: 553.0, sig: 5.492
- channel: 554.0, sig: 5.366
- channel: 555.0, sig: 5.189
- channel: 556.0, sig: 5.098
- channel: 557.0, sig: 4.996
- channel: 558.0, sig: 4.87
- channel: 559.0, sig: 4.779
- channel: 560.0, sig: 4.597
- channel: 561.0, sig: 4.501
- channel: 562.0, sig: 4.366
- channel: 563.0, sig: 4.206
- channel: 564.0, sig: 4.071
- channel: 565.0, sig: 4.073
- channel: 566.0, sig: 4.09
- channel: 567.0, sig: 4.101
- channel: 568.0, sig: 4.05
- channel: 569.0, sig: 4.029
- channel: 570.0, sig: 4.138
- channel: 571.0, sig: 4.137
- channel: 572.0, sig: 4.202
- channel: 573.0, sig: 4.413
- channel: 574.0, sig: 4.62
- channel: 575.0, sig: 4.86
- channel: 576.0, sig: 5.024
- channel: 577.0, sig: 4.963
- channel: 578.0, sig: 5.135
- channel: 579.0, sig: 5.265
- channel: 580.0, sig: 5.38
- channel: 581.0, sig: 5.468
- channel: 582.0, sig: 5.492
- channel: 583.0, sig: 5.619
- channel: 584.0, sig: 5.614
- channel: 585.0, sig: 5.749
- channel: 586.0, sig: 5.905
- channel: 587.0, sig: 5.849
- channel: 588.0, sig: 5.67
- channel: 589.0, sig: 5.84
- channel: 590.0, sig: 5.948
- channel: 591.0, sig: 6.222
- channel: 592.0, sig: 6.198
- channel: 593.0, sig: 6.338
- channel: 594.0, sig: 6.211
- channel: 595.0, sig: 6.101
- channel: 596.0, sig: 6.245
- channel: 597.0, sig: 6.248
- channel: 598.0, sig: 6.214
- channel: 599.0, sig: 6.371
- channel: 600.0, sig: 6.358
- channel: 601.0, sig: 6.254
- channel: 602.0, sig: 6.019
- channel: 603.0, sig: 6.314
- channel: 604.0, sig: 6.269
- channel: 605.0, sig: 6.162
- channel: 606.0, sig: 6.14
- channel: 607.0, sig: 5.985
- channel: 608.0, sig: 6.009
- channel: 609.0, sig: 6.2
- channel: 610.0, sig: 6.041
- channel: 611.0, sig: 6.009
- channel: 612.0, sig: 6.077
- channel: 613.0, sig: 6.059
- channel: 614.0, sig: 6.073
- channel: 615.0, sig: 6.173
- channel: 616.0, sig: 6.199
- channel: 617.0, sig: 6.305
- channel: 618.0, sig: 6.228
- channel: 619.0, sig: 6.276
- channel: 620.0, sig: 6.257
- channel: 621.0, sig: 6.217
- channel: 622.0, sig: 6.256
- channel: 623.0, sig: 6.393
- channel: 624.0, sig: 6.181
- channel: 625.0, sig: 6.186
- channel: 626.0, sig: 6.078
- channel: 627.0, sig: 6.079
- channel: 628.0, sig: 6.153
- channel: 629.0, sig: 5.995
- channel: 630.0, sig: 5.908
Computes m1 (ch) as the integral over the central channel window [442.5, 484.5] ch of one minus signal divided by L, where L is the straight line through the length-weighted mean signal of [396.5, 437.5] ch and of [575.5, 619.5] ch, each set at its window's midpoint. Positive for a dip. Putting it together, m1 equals -4.5 ch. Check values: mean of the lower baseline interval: 6.3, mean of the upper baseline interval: 5.96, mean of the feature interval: 6.87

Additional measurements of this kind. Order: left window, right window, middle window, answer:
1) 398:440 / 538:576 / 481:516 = -4.54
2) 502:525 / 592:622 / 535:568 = 3.97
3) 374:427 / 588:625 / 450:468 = -1.75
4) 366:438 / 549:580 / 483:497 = -2.32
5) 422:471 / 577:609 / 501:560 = 2.32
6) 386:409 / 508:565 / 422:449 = -3.99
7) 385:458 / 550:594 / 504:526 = -2.47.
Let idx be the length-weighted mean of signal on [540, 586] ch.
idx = 5.18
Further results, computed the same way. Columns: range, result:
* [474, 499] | 6.57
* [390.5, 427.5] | 6.13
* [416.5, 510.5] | 6.72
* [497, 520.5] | 6.34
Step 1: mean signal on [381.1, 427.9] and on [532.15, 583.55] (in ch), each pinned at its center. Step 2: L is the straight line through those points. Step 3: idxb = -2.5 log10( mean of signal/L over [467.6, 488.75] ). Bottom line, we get -0.156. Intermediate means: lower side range 6.23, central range 6.7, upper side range 5.34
